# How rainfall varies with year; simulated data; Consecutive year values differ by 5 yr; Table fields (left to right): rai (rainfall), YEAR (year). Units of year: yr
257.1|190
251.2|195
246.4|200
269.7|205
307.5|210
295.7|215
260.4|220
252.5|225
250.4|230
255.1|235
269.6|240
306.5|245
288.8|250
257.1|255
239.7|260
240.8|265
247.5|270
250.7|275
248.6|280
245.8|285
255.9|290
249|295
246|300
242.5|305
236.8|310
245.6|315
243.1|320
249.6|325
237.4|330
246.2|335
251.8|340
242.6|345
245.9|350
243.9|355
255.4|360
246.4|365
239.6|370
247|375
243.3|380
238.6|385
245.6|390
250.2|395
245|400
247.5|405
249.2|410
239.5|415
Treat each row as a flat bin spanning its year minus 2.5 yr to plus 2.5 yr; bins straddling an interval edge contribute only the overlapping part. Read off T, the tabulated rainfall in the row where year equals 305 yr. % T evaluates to 242.5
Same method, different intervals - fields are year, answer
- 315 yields 245.6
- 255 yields 257.1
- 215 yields 295.7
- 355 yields 243.9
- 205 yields 269.7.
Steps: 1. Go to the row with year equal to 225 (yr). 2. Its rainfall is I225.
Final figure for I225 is 252.5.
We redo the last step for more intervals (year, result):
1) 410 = 249.2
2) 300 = 246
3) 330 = 237.4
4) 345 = 242.6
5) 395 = 250.2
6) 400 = 245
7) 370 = 239.6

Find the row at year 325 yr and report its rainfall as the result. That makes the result 249.6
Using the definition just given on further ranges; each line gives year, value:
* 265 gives 240.8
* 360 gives 255.4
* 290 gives 255.9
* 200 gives 246.4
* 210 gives 307.5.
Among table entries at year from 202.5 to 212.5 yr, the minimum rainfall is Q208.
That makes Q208 269.7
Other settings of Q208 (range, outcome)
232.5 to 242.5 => 255.1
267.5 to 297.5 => 245.8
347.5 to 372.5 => 239.6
